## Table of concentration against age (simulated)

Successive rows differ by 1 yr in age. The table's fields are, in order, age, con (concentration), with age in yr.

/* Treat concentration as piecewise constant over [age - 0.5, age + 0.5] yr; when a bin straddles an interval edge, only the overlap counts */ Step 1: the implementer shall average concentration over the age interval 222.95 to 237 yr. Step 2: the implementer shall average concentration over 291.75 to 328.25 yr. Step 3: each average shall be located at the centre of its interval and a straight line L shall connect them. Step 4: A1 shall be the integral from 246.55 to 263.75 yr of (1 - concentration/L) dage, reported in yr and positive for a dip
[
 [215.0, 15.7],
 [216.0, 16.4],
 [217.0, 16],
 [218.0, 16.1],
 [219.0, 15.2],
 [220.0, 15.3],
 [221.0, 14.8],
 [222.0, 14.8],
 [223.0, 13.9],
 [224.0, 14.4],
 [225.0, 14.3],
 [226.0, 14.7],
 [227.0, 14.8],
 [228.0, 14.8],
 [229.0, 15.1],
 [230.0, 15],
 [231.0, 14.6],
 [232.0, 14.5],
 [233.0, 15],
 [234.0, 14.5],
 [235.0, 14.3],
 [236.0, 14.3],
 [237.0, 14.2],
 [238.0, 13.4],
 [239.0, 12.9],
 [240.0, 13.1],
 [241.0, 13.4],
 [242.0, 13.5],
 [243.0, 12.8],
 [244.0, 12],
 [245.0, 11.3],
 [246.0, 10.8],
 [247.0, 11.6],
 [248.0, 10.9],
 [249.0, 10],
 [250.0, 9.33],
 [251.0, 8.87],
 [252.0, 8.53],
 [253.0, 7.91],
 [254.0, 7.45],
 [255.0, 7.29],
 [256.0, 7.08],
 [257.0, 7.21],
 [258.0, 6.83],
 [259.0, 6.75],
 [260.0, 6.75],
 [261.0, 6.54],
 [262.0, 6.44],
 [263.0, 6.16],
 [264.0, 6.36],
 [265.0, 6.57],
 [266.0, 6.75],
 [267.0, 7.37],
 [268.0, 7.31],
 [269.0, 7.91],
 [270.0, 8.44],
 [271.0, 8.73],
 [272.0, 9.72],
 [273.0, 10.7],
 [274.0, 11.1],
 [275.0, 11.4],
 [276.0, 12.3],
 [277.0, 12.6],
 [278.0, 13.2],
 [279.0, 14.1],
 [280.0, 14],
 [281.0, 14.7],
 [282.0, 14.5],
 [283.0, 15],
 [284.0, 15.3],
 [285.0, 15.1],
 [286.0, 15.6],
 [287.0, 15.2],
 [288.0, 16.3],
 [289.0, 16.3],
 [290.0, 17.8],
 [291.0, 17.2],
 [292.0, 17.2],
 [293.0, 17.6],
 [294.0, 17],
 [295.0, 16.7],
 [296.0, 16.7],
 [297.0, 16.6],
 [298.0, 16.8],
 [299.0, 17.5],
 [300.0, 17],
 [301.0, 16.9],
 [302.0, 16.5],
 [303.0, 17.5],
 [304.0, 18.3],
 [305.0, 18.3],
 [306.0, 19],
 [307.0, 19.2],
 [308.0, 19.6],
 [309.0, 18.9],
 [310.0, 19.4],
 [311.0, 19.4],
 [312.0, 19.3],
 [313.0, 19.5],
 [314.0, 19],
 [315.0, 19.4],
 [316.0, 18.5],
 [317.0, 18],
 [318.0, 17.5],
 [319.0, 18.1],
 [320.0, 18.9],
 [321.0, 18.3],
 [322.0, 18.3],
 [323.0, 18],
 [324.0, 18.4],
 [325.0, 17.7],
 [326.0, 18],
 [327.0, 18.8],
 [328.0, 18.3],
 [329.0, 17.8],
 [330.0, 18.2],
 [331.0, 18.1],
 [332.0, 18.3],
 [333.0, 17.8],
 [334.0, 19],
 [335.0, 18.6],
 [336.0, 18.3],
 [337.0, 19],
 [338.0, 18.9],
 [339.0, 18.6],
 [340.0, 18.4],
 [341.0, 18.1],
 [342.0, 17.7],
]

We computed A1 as 8.47 yr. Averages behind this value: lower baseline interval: 14.6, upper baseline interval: 18.1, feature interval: 7.94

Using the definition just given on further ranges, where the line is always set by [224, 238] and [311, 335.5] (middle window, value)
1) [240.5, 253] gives 3.49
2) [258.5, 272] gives 7.45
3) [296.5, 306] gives 0.08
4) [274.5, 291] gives 2.06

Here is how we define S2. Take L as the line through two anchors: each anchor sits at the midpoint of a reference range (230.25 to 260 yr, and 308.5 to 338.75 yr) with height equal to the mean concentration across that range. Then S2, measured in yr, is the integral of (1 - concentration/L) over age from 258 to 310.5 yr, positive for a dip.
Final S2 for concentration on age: 5.3 yr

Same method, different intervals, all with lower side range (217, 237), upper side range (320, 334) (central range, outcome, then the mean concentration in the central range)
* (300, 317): -1.0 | 18.6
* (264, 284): 6.8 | 10.9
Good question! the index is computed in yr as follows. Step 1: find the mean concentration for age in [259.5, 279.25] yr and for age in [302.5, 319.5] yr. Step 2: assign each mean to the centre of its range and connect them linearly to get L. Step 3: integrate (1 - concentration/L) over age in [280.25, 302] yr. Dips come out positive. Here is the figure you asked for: -3.59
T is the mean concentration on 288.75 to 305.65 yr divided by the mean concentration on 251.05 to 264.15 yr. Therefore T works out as 2.42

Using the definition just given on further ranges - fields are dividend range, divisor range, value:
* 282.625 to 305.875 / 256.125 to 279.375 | 1.93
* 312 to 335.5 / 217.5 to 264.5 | 1.57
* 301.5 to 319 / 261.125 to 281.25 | 1.93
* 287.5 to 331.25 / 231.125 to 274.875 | 1.80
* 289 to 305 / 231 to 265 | 1.65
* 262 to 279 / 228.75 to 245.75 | 0.67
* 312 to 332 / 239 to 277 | 2.00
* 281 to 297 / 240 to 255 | 1.53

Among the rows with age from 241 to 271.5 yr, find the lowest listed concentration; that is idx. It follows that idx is 6.16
